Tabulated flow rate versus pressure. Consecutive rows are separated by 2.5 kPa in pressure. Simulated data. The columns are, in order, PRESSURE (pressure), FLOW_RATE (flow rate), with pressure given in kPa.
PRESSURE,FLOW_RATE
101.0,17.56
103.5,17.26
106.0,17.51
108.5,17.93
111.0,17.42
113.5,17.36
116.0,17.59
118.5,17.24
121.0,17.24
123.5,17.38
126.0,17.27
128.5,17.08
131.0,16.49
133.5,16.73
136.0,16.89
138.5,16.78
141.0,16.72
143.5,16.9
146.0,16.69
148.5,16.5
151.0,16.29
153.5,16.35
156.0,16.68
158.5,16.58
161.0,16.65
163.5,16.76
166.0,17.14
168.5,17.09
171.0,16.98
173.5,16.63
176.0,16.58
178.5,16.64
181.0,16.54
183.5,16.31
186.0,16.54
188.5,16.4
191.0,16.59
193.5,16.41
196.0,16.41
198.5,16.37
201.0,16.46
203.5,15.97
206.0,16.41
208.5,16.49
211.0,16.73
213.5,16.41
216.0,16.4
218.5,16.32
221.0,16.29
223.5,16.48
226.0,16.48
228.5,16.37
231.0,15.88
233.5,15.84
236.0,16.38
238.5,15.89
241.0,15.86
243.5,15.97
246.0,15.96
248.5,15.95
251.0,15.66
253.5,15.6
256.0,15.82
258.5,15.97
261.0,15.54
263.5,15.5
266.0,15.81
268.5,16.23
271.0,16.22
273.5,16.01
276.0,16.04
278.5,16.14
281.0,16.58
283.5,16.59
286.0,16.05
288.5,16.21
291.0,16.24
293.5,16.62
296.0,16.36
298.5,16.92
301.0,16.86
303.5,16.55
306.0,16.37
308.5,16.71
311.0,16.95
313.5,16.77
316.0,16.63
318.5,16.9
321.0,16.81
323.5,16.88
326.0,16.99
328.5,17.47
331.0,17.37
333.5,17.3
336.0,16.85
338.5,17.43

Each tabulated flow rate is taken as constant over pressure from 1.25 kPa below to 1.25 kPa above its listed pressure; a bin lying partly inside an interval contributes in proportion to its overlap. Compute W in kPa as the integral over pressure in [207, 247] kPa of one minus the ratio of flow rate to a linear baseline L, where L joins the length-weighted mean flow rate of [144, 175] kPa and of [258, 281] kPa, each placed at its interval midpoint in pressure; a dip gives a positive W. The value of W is 0.04 kPa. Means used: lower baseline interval 16.7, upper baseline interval 16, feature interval 16.2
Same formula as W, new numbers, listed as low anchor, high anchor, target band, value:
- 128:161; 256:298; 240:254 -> 0.4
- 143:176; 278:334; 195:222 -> 0.5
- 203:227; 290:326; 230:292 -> 2.1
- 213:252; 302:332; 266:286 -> 0.4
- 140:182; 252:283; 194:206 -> 0.1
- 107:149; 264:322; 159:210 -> 0.9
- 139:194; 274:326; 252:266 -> 0.8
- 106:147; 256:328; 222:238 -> 0.4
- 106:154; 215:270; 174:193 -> 0.0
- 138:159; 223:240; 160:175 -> -0.3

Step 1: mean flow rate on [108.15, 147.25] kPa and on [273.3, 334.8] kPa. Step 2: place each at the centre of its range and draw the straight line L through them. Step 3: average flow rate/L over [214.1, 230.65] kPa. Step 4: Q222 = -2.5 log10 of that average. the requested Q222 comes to 0.03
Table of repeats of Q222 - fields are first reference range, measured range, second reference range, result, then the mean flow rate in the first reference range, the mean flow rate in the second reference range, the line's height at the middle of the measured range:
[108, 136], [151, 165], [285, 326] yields 0.033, 17.2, 16.6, 17.1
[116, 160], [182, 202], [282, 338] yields 0.024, 16.8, 16.8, 16.8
